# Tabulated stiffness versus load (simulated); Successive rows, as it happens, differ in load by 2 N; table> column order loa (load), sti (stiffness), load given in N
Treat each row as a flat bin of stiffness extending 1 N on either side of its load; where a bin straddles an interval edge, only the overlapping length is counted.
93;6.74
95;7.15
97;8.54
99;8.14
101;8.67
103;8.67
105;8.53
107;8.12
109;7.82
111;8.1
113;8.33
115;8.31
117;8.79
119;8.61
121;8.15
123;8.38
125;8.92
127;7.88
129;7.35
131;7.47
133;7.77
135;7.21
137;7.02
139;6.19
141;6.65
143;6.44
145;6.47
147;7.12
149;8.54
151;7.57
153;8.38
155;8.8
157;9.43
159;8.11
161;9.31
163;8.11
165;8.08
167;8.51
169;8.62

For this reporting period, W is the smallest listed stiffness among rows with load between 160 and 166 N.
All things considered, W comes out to 8.08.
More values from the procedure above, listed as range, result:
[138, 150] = 6.19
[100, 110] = 7.82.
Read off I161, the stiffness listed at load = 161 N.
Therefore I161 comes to 9.31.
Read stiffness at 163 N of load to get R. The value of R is 8.11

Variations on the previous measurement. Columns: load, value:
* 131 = 7.47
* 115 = 8.31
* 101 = 8.67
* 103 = 8.67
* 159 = 8.11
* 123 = 8.38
